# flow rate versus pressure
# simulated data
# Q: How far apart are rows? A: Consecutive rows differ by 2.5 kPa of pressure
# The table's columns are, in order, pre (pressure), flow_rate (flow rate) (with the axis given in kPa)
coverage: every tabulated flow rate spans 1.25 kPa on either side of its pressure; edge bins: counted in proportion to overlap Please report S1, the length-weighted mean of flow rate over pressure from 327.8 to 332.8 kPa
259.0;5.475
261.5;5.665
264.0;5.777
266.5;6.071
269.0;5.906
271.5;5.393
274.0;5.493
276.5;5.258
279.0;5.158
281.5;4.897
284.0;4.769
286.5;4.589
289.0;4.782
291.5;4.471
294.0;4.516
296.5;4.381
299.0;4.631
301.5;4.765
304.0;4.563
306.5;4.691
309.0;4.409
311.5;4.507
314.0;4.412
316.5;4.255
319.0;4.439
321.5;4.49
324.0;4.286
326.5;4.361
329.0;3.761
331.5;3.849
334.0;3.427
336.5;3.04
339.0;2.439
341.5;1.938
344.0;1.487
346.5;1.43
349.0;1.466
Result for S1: 3.8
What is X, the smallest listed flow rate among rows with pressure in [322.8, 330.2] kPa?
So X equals 3.761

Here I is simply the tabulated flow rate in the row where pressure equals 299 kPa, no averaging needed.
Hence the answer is 4.631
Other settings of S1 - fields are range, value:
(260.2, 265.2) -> 5.72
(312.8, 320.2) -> 4.37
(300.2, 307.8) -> 4.67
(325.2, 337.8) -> 3.69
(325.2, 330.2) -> 4.07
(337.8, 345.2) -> 1.95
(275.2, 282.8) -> 5.1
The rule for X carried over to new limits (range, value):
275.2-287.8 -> 4.589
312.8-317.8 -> 4.255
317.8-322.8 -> 4.439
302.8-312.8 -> 4.409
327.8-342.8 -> 1.938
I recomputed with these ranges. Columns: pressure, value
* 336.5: 3.04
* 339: 2.439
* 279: 5.158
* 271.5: 5.393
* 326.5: 4.361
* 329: 3.761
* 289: 4.782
